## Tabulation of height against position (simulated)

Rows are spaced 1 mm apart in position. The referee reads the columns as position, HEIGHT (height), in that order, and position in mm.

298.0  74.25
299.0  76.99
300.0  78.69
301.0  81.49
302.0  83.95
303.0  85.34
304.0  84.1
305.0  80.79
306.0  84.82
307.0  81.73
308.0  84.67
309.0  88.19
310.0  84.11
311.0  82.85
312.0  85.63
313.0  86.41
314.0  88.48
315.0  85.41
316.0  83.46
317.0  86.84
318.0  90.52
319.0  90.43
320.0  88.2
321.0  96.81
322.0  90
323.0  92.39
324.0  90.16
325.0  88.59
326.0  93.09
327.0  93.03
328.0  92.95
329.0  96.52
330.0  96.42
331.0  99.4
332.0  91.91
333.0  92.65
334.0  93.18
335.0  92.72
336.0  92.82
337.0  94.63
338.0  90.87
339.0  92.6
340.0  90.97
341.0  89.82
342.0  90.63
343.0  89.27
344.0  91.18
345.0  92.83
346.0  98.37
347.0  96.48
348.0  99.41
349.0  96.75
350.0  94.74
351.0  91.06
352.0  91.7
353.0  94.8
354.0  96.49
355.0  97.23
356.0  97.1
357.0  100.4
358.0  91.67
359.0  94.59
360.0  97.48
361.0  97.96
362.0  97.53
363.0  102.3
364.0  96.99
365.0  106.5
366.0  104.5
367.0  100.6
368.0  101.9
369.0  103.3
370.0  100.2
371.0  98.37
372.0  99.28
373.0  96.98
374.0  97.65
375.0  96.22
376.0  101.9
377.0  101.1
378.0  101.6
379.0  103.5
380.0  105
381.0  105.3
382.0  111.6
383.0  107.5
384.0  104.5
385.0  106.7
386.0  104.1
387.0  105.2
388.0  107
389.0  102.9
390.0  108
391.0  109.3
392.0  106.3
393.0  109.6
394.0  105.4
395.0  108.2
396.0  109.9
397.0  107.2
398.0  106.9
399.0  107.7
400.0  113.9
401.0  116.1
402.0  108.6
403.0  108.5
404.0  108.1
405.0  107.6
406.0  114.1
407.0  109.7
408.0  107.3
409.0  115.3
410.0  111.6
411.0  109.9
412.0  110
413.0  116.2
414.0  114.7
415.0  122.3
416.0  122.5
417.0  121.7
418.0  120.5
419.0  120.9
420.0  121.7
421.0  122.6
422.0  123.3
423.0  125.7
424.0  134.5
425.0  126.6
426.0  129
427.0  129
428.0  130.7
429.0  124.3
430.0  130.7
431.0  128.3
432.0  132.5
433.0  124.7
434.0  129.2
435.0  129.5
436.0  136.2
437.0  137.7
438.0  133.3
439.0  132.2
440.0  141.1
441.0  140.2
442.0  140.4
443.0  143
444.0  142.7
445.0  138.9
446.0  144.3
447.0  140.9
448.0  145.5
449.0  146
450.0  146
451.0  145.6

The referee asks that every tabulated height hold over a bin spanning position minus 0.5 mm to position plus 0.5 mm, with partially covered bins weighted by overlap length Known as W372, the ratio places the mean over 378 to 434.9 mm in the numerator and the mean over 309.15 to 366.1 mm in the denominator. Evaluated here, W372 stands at 1.23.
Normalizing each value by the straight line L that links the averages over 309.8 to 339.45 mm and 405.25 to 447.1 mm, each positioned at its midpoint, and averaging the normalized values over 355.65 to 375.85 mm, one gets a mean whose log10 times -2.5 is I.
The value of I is 0.07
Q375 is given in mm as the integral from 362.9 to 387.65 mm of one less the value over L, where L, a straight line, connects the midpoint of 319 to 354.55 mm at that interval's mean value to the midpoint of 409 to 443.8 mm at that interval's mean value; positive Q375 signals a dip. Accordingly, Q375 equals 1.2 mm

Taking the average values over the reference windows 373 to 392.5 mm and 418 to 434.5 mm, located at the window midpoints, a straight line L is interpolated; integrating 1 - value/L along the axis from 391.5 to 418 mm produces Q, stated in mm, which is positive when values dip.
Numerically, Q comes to 0.9 mm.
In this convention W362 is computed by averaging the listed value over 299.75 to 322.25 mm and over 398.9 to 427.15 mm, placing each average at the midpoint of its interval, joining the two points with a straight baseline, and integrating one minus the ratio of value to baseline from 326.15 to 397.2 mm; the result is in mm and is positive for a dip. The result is 1.6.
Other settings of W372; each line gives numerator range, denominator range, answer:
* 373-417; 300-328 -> 1.24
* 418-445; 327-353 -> 1.40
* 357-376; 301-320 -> 1.16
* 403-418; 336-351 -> 1.22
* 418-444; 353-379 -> 1.32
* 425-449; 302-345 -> 1.51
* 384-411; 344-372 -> 1.11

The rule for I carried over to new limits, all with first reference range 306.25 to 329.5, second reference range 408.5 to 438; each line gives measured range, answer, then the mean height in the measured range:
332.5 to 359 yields 0.048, 93.9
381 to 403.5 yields 0.058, 108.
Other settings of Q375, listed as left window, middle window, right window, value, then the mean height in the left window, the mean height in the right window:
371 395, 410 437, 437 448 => 0.8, 104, 140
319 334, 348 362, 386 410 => 0.5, 92.9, 109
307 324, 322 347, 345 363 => -0.3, 87.7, 96.2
